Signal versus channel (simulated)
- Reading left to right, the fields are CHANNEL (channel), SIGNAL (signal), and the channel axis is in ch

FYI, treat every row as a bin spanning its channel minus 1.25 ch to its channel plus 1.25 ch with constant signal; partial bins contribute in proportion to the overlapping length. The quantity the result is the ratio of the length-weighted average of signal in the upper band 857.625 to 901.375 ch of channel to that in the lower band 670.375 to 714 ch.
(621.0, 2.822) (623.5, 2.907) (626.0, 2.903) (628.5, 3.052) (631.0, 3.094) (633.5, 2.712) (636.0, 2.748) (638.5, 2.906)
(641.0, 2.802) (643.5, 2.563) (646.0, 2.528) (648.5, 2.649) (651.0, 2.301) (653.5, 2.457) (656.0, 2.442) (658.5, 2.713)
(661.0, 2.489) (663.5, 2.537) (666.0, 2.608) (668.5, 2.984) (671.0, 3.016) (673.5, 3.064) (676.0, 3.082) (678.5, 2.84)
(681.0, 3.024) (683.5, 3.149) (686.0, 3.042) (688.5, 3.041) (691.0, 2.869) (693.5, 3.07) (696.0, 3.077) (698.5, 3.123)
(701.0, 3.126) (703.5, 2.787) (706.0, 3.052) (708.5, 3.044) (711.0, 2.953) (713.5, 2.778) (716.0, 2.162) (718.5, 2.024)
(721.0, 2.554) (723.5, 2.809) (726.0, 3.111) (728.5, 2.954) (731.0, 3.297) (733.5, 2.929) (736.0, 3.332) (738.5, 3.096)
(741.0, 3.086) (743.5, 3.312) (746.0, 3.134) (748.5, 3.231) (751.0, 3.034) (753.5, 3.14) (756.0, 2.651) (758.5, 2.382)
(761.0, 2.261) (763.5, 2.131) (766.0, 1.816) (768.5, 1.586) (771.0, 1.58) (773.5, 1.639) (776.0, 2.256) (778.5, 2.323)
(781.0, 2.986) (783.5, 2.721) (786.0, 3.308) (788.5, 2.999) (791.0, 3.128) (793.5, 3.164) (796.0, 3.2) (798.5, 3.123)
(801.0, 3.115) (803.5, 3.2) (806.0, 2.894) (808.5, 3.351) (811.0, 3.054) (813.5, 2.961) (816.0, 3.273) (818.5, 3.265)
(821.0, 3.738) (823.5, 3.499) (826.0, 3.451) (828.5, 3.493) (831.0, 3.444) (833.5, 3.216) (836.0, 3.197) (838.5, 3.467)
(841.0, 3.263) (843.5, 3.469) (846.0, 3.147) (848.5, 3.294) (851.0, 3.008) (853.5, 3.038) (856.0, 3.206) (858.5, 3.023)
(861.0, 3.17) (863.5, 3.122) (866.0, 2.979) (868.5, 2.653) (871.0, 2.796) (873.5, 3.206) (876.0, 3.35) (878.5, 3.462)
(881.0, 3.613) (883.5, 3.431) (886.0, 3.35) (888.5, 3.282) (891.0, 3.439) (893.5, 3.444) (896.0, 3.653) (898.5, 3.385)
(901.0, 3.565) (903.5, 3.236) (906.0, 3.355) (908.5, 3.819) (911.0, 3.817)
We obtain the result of 1.1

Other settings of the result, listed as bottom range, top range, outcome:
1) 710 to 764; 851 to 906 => 1.14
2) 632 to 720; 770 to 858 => 1.10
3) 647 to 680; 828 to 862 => 1.20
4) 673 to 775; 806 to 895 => 1.17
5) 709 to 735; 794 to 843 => 1.18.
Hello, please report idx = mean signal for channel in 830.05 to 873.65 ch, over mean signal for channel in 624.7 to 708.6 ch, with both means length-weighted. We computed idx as 1.11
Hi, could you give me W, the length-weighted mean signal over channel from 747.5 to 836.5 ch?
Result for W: 2.88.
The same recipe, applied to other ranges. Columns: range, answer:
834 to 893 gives 3.22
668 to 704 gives 3.03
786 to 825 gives 3.2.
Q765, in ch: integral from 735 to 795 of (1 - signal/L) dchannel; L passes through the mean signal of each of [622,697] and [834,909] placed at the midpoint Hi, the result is 7.2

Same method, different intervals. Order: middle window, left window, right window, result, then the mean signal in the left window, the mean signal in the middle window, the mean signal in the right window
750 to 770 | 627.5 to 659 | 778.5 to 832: 4.51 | 2.69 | 2.36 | 3.19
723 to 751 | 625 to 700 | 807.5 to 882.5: -1.16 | 2.83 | 3.12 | 3.24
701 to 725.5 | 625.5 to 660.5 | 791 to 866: 1.49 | 2.7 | 2.72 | 3.23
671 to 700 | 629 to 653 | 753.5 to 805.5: -3.97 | 2.7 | 3.03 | 2.6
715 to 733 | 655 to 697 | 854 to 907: 1.57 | 2.89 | 2.72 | 3.27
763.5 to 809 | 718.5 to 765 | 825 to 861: 5.90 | 2.88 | 2.66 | 3.26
